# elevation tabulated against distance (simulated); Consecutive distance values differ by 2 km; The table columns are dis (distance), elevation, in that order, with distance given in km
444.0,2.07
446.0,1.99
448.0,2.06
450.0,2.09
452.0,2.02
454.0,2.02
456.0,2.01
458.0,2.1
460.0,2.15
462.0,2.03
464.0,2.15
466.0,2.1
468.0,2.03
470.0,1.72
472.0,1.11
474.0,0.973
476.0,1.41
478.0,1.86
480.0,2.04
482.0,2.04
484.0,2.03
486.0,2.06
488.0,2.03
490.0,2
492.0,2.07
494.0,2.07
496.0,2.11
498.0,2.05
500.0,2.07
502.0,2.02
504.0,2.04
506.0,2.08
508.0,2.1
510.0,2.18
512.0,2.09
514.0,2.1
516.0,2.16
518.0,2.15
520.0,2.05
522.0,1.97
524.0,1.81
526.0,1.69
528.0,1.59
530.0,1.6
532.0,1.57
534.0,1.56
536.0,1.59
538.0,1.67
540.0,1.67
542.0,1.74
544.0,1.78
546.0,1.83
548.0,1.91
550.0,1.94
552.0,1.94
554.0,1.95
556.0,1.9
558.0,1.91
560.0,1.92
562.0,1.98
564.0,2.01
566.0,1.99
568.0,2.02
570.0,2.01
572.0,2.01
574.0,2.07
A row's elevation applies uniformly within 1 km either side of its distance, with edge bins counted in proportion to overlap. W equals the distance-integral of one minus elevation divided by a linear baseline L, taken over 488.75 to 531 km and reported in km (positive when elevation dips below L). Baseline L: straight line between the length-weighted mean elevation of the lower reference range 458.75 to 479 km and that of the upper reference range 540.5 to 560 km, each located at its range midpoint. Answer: -4.3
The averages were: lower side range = 1.76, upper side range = 1.87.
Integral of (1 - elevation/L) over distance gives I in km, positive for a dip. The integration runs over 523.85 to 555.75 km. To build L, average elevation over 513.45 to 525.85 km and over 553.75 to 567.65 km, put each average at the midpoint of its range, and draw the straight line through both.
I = 3.9 km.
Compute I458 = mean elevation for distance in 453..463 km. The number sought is 2.06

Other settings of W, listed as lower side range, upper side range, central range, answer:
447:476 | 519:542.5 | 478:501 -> -3.0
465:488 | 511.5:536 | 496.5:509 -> -1.7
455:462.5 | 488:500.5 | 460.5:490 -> 3.3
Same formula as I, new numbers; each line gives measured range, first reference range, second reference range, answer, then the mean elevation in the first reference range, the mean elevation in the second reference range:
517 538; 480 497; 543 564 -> 2.29 km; 2.05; 1.91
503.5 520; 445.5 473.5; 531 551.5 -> -2.74 km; 1.95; 1.73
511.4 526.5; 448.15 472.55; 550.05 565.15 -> -0.40 km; 1.98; 1.94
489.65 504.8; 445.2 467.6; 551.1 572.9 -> -0.22 km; 2.07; 1.97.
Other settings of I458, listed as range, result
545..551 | 1.89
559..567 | 1.98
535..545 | 1.69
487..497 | 2.06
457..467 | 2.11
